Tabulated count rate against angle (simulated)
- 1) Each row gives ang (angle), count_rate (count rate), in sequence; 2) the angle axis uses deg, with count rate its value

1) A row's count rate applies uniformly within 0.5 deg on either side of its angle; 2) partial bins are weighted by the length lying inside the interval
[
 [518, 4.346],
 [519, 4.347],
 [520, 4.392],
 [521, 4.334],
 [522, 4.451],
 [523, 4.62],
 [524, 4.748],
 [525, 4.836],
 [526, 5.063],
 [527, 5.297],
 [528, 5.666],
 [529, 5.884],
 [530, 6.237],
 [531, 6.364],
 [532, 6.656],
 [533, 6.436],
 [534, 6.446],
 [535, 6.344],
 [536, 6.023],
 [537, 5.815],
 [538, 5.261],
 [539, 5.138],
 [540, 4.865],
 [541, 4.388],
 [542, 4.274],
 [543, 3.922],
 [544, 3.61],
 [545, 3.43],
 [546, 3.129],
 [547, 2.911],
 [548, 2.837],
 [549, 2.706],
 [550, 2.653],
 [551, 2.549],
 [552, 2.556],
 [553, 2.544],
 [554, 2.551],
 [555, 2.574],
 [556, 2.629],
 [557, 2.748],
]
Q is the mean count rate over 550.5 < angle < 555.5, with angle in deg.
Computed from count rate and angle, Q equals 2.55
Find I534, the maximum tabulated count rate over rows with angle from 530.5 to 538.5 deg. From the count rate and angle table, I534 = 6.656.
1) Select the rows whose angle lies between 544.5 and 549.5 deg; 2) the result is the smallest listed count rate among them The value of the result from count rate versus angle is 2.706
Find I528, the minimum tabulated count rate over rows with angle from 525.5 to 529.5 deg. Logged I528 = 5.063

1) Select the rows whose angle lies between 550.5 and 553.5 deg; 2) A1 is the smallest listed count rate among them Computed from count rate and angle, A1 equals 2.544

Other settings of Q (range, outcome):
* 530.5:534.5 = 6.48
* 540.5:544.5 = 4.05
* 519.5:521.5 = 4.36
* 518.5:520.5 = 4.37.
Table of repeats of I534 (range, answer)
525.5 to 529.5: 5.884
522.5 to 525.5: 4.836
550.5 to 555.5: 2.574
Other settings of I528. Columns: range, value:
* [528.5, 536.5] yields 5.884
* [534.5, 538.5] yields 5.261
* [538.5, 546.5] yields 3.129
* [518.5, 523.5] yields 4.334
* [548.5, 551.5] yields 2.549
